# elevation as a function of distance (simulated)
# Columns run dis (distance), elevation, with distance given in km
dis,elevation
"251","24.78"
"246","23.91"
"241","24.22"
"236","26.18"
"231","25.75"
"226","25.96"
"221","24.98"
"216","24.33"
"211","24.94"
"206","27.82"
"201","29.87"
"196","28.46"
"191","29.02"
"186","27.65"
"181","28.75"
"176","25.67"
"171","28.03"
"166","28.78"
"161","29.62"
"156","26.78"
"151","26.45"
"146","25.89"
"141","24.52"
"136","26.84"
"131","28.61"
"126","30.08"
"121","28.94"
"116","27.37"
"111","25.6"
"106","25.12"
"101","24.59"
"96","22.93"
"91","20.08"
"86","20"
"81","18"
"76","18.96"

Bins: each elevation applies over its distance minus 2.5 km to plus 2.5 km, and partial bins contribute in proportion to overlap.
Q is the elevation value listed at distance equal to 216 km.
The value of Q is 24.33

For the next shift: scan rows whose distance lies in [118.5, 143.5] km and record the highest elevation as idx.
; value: 30.08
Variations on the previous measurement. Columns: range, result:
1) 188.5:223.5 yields 29.87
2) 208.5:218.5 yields 24.94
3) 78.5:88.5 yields 20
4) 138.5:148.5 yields 25.89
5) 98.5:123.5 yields 28.94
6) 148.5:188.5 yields 29.62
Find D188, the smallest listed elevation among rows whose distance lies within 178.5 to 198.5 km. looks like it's 27.65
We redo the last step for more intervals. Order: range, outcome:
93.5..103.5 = 22.93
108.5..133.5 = 25.6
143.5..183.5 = 25.67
